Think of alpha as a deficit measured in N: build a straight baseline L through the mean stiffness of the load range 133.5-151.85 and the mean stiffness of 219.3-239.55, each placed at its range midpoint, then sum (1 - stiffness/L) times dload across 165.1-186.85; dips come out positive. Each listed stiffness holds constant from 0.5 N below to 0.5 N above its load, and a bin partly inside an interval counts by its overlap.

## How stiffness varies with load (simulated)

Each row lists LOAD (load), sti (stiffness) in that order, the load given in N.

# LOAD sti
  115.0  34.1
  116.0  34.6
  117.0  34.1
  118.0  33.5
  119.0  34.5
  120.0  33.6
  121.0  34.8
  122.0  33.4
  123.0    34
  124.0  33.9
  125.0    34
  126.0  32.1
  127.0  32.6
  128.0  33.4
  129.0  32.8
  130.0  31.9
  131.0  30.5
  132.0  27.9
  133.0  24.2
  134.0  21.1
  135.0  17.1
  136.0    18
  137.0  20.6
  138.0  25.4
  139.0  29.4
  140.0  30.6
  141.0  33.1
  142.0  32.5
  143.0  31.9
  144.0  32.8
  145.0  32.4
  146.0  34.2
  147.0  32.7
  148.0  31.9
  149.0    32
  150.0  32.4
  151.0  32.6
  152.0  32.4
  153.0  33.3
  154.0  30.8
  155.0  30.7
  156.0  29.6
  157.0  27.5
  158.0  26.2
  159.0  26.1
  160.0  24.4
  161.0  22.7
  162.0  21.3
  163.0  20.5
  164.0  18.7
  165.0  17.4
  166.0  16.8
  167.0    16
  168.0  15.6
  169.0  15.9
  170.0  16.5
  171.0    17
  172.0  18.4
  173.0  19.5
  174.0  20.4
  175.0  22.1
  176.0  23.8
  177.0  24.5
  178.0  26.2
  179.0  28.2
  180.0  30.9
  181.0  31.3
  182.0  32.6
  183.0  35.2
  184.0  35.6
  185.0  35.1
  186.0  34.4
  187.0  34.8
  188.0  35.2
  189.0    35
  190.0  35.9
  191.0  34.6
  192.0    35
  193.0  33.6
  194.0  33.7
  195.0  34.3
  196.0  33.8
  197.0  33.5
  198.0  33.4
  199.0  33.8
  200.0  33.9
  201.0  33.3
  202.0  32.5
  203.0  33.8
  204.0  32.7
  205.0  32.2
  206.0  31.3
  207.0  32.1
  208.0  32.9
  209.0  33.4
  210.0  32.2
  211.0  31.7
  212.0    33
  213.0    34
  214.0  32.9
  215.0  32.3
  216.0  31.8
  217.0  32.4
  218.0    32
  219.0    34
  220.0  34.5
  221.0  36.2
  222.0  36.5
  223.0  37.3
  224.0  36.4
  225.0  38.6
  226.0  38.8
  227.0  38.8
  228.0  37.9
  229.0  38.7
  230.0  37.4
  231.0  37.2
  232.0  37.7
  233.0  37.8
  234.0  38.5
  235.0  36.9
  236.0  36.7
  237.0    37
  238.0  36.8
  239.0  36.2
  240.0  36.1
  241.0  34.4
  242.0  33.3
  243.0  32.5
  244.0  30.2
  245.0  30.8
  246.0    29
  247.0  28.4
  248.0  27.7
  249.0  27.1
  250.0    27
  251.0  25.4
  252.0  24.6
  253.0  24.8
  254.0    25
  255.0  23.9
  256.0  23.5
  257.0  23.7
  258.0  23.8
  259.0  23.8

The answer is 5.20 N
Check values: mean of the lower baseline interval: 29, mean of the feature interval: 24.6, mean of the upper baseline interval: 37.3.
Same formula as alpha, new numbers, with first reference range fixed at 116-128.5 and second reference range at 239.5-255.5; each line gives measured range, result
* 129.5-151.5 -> 2.7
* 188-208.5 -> -1.9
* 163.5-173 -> 4.4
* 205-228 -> -3.3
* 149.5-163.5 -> 1.9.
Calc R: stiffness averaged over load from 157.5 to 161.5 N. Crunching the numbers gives 24.9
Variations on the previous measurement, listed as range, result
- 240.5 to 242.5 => 33.8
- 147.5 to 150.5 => 32.1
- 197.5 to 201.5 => 33.6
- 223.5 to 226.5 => 37.9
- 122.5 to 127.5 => 33.3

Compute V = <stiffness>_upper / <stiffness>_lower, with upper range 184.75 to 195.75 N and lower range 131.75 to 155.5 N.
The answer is 1.19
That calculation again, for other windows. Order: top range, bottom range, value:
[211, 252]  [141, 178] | 1.34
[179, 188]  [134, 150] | 1.16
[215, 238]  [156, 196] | 1.37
